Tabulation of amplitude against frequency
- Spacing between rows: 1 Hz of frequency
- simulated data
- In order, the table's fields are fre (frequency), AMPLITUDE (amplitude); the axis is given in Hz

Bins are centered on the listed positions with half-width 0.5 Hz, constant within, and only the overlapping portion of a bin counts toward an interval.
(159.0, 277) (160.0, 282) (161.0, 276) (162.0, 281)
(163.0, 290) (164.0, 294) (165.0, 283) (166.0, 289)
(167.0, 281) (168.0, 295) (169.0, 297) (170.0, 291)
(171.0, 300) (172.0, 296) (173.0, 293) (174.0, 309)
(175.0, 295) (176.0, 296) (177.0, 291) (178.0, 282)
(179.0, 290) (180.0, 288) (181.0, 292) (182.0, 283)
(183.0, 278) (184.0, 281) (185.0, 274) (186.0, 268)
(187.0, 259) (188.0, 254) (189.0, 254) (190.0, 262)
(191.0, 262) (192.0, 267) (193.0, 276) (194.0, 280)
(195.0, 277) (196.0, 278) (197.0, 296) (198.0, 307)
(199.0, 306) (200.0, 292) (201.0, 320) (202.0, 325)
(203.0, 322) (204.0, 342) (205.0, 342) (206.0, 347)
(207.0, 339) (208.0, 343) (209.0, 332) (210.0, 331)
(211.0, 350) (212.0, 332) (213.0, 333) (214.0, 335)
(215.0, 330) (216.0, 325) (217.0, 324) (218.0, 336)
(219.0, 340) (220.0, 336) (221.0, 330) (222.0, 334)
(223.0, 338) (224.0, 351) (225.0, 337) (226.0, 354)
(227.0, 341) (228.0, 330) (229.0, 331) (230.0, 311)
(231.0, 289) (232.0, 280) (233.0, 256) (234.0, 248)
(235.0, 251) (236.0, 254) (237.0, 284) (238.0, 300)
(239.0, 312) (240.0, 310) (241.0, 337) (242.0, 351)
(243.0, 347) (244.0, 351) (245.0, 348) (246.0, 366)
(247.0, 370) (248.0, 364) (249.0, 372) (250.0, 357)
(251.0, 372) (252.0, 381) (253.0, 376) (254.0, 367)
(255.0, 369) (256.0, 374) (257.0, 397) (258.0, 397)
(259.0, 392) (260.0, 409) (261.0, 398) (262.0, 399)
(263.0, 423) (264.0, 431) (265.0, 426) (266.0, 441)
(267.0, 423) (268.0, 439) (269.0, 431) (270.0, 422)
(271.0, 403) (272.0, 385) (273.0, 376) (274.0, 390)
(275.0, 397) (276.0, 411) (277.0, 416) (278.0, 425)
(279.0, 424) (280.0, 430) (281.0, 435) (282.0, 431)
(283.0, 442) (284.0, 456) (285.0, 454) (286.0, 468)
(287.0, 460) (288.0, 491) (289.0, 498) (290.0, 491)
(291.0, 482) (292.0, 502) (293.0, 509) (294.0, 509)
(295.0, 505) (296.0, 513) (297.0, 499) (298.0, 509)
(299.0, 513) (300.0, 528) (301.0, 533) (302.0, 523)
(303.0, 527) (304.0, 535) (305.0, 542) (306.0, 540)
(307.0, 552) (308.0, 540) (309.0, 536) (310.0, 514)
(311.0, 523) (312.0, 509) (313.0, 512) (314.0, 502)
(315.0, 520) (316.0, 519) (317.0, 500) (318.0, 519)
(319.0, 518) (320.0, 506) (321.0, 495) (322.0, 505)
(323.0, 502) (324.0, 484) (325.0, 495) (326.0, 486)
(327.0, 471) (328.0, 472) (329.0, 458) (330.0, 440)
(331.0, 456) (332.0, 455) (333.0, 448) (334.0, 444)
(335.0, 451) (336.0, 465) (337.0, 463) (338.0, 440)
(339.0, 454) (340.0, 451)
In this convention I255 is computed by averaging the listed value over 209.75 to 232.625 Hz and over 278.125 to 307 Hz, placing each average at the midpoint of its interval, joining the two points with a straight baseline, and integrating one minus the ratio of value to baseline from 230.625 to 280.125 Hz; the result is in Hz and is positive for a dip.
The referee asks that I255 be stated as 4.8 Hz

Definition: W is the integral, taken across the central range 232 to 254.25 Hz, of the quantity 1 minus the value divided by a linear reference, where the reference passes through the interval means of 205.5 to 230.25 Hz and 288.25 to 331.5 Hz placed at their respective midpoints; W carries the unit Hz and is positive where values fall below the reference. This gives 3.2 Hz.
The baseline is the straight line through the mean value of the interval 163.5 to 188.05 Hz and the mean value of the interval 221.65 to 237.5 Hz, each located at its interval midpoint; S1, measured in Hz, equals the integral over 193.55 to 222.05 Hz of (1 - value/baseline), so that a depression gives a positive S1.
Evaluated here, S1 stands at -2.4 Hz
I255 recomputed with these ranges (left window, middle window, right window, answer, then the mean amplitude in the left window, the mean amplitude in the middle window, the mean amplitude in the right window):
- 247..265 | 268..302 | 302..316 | 0.38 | 388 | 459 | 527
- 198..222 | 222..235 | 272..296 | 1.73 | 331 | 312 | 452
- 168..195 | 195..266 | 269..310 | 5.45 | 282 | 340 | 475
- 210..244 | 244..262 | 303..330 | -0.12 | 319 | 377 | 509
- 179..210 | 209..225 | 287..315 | 0.31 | 295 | 335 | 515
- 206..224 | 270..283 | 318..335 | 0.06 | 335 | 412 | 478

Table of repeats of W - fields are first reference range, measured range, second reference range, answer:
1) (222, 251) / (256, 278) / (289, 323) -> -0.1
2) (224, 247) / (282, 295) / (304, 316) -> -0.4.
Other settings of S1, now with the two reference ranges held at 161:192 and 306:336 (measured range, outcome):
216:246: 3.6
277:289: -0.2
